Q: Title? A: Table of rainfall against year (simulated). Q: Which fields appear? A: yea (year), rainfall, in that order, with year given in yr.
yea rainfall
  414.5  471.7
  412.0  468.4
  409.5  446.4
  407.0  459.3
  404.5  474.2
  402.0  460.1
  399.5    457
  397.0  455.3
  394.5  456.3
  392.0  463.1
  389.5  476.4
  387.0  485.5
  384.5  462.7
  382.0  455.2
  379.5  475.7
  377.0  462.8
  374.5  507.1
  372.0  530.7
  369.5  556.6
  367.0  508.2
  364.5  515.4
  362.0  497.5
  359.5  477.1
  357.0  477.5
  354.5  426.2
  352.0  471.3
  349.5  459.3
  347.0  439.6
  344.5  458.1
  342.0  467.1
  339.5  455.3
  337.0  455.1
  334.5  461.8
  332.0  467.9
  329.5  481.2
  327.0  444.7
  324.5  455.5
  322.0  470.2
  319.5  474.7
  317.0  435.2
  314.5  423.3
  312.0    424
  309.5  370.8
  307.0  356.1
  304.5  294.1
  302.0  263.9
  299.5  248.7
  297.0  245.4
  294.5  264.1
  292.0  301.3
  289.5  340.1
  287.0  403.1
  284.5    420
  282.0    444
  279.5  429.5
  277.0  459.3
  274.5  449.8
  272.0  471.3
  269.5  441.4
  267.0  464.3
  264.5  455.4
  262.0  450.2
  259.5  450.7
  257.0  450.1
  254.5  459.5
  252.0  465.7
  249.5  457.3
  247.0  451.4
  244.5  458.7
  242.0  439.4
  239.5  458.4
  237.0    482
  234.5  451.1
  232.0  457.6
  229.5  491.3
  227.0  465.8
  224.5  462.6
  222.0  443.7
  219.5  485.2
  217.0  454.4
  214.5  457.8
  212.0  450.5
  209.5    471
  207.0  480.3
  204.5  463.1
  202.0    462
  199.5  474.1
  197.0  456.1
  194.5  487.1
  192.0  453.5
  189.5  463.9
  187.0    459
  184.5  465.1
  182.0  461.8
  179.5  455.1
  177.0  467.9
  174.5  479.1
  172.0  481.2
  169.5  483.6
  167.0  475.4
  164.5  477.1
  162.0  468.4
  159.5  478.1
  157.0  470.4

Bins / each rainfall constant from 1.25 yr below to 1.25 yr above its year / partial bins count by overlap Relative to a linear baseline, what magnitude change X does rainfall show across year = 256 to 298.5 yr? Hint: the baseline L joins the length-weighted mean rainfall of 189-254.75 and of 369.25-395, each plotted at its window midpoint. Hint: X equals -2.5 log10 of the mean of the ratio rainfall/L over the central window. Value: 0.16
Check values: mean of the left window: 463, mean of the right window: 483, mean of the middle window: 407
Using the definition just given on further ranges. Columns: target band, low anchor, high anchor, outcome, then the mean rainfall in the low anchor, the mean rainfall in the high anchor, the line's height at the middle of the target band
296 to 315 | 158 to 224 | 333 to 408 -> 0.40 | 467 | 474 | 471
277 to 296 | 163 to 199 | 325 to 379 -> 0.25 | 469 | 477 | 474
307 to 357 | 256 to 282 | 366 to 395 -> 0.06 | 452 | 487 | 472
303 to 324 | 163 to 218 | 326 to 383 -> 0.17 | 467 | 476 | 474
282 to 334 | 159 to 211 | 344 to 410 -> 0.23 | 469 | 475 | 473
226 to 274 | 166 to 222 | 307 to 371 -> 0.01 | 467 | 461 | 465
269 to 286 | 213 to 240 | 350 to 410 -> 0.06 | 465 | 478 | 469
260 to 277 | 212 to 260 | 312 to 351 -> 0.01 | 460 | 456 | 459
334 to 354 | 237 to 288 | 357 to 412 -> 0.03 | 450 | 480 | 470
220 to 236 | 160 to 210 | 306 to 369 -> 0.01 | 469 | 457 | 466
